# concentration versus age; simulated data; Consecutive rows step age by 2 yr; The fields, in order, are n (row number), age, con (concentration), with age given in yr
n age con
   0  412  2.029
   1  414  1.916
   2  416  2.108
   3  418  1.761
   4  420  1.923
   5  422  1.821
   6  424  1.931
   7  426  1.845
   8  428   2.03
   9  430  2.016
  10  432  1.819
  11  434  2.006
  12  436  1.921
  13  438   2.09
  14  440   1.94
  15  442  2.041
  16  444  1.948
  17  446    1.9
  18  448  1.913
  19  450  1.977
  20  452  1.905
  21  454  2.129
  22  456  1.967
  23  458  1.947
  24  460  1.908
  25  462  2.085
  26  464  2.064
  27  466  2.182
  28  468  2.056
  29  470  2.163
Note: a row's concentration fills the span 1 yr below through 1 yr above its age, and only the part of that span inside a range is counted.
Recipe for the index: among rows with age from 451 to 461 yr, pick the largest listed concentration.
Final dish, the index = 2.129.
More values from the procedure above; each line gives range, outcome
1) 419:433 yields 2.03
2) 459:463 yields 2.085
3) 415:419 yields 2.108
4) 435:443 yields 2.09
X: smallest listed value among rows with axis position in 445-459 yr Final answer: 1.9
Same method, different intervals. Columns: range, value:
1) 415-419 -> 1.761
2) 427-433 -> 1.819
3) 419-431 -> 1.821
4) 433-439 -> 1.921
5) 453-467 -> 1.908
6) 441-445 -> 1.948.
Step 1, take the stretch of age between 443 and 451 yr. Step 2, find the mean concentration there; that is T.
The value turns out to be 1.93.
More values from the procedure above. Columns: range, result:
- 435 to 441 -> 1.98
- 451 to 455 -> 2.02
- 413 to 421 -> 1.93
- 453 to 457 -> 2.05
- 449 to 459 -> 1.99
